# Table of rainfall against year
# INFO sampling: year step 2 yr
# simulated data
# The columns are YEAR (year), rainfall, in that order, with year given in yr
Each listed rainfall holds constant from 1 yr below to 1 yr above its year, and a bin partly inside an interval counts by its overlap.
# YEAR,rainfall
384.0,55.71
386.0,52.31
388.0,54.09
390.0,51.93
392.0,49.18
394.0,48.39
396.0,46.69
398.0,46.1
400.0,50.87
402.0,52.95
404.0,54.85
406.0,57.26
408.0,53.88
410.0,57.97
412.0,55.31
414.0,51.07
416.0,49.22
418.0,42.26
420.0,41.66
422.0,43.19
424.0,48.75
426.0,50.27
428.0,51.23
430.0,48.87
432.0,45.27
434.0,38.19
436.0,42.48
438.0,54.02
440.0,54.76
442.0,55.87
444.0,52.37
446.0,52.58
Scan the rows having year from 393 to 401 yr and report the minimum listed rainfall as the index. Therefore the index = 46.1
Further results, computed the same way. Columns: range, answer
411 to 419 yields 42.26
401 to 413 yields 52.95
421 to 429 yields 43.19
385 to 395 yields 48.39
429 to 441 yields 38.19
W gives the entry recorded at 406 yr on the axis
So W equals 57.26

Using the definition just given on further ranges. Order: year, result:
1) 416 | 49.22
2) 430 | 48.87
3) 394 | 48.39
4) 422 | 43.19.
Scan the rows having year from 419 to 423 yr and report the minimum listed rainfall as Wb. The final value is 41.66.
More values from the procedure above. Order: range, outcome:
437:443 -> 54.02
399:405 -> 50.87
